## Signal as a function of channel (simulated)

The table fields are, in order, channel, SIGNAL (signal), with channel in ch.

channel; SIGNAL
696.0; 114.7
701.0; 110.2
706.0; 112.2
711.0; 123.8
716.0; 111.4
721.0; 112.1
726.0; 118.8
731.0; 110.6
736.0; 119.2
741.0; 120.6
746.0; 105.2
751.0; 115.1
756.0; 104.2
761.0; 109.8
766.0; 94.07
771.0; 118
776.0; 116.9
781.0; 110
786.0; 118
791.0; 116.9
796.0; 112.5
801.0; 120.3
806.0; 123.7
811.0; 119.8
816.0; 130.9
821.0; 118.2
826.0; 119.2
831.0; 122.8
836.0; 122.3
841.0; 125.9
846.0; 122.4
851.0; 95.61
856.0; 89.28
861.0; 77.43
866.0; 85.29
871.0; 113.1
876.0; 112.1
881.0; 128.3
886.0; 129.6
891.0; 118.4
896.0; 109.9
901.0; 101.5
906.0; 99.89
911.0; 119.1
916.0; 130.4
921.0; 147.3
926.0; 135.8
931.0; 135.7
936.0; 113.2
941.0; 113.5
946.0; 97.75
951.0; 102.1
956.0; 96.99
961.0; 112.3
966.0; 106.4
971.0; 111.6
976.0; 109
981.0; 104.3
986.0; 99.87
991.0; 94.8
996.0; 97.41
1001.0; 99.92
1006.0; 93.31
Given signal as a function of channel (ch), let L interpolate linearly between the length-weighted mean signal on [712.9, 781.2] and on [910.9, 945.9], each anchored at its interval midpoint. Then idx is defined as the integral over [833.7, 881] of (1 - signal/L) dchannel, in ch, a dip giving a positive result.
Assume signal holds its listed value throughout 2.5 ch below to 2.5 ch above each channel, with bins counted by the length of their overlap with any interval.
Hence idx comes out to 5.8 ch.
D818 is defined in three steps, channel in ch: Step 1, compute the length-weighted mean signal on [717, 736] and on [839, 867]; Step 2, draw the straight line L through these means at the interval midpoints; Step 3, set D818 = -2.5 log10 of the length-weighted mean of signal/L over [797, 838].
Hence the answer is -0.17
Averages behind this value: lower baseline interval 114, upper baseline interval 99.6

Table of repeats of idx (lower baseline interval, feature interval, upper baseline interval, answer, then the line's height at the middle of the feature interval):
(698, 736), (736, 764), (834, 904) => 0.48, 113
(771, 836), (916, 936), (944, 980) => -4.93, 108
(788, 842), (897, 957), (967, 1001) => -4.12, 109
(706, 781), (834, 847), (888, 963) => -1.07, 114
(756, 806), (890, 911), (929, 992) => 0.26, 109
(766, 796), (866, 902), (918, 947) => 2.09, 122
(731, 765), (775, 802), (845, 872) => -2.59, 105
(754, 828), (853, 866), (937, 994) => 3.16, 111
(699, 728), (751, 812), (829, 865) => -1.62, 111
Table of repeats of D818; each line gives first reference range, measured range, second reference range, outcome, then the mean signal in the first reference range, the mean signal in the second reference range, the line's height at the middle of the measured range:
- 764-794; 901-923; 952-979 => -0.12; 113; 107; 109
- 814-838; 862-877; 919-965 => 0.20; 123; 117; 120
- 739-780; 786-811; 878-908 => -0.06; 110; 115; 112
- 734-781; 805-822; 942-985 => -0.13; 111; 105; 110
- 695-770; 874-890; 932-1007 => -0.15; 112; 104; 107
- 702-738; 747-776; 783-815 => 0.08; 115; 119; 117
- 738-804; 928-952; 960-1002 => -0.08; 113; 104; 106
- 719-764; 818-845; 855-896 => -0.12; 113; 108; 109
